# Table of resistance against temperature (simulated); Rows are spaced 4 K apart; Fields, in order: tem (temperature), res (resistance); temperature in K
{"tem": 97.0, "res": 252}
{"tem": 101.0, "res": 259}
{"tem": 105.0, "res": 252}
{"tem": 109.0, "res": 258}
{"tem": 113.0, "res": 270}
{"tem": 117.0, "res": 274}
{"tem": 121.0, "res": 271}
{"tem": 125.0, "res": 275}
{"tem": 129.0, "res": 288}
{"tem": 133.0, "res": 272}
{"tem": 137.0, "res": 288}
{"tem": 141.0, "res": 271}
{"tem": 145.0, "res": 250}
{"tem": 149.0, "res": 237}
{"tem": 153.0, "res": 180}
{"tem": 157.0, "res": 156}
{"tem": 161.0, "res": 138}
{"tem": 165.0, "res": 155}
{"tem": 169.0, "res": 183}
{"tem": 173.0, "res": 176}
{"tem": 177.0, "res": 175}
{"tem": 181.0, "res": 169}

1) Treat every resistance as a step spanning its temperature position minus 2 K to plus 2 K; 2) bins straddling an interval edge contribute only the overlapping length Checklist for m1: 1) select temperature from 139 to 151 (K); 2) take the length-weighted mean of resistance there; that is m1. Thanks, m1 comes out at 253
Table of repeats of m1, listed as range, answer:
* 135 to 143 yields 280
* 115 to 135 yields 276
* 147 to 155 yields 208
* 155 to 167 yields 150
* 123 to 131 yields 282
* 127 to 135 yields 280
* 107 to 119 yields 267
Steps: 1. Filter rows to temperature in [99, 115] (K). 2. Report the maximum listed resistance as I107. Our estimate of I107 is 270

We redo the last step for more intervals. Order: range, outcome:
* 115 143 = 288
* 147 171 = 237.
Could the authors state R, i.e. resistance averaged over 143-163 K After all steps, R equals 192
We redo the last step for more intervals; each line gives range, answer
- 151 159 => 168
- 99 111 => 256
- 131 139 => 280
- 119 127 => 273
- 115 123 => 272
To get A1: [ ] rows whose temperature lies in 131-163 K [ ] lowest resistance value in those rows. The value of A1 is 138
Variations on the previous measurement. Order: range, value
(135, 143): 271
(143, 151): 237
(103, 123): 252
